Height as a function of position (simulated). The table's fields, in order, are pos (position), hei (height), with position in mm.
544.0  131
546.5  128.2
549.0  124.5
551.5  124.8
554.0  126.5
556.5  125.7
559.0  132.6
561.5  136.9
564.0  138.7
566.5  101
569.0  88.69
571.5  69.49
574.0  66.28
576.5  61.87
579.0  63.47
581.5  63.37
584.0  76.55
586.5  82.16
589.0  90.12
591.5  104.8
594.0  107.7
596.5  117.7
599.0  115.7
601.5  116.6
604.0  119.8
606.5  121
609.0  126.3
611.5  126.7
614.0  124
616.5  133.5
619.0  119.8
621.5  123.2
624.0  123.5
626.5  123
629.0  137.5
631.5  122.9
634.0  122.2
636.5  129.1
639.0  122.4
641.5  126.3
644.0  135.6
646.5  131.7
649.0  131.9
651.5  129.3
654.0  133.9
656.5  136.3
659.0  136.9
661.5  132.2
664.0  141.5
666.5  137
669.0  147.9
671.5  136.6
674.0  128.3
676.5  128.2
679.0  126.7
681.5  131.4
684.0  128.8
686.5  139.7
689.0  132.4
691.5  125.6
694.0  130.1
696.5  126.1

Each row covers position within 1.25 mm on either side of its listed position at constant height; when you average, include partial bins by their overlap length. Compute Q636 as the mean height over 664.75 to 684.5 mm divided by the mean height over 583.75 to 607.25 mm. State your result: 1.3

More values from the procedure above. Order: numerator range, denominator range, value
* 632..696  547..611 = 1.26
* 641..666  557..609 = 1.34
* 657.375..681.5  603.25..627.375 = 1.09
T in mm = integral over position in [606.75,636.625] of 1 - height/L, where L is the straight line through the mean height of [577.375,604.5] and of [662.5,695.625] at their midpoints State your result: -4.8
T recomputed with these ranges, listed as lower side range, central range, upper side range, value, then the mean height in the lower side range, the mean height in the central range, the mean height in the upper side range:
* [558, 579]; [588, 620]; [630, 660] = -1.43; 96.9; 117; 130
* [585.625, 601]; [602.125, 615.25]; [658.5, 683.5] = -1.56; 104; 123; 134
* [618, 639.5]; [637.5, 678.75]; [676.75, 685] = -1.98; 125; 133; 129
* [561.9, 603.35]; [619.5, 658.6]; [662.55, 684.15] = -3.32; 92.9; 129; 134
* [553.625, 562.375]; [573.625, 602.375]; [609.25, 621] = 8.70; 131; 89.2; 126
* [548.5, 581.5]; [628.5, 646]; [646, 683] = -0.33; 103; 128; 134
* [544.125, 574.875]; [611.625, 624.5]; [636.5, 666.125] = 0.11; 115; 125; 133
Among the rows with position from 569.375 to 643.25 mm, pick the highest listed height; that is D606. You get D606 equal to 137.5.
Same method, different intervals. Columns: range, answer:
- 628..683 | 147.9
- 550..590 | 138.7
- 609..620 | 133.5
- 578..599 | 117.7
